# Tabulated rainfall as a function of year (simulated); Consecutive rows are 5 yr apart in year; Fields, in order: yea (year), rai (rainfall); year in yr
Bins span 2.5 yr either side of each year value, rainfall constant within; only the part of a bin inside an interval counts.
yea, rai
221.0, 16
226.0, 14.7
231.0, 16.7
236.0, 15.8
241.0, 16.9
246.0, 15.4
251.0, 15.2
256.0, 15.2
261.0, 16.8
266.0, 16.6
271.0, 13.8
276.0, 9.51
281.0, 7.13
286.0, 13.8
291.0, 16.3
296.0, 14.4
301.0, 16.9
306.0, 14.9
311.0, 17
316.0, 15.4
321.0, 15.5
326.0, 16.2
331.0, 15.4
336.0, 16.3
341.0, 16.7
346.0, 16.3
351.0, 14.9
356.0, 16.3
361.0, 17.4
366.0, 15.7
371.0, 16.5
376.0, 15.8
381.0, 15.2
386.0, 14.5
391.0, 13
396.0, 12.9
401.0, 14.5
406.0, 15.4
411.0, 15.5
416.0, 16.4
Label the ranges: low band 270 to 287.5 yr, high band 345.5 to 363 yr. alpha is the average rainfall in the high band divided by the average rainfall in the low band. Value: 1.5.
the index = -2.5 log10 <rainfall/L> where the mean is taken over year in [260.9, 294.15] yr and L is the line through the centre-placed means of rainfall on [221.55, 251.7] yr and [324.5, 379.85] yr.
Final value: 0.20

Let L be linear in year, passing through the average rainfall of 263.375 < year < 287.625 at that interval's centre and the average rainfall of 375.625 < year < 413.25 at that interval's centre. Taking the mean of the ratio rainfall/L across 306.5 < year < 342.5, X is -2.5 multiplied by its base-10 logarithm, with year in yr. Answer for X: -0.21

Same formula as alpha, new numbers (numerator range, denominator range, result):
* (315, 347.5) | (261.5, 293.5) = 1.22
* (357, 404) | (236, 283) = 1.06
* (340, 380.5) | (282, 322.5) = 1.06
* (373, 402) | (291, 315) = 0.91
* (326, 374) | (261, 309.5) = 1.16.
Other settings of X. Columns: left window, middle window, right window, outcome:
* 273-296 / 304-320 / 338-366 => -0.15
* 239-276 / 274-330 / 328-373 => 0.10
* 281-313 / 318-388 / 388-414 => -0.10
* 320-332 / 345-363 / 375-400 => -0.08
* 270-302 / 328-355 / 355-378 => -0.05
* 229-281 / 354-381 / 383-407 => -0.15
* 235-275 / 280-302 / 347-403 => 0.11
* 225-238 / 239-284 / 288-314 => 0.13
